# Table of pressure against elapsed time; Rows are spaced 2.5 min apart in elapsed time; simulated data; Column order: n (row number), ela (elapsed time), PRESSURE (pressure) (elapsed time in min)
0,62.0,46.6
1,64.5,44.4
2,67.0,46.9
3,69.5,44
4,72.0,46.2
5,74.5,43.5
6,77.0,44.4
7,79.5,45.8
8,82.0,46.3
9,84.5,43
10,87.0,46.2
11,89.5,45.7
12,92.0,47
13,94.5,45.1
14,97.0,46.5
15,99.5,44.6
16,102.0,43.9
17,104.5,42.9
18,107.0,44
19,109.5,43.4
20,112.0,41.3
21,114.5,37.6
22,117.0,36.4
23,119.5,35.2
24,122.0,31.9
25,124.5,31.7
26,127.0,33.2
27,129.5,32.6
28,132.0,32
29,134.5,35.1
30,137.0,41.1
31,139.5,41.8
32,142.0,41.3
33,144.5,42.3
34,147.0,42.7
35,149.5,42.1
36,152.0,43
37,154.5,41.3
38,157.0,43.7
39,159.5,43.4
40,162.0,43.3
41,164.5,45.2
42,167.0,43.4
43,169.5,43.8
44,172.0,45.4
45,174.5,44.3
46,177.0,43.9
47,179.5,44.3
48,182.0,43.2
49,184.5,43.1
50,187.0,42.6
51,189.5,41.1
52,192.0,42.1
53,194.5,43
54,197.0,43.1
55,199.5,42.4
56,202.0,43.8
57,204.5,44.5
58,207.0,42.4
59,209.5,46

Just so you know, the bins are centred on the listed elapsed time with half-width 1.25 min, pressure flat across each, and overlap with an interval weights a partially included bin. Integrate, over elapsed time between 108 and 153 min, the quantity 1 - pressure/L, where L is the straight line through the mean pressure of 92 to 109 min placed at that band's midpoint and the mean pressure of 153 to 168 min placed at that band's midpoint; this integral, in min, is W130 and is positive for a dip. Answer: 6.1 min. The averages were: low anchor 44.6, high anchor 43.4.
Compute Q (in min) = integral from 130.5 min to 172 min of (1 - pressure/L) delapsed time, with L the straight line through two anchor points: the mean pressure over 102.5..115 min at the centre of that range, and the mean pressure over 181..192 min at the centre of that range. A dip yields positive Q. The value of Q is 0.7 min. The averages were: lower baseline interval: 42.2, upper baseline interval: 42.4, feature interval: 41.7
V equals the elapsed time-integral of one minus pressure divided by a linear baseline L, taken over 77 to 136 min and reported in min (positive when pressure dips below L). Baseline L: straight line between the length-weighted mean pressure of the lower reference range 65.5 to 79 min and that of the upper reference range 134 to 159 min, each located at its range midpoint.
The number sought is 4.0 min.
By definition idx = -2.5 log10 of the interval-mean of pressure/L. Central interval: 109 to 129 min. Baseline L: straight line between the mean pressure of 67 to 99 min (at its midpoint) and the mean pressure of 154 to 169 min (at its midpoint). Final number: 0.233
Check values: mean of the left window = 45.4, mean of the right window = 43.5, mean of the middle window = 35.9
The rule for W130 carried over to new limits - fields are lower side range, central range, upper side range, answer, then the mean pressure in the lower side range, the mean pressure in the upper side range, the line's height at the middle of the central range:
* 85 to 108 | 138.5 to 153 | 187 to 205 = 0.6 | 45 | 42.8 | 43.9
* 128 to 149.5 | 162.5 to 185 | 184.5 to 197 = -1.6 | 38.8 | 42.4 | 41.2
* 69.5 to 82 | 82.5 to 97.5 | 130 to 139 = -0.9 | 45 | 36.3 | 42.9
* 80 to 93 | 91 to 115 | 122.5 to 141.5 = -1.0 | 45.6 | 35.5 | 41.9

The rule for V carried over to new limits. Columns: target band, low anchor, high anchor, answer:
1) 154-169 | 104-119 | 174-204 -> -0.5 min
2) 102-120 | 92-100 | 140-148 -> 1.6 min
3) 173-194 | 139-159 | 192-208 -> -0.1 min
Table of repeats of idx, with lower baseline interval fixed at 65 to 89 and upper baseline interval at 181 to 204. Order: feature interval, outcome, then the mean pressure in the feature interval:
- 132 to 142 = 0.14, 38.7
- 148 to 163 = 0.02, 42.8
